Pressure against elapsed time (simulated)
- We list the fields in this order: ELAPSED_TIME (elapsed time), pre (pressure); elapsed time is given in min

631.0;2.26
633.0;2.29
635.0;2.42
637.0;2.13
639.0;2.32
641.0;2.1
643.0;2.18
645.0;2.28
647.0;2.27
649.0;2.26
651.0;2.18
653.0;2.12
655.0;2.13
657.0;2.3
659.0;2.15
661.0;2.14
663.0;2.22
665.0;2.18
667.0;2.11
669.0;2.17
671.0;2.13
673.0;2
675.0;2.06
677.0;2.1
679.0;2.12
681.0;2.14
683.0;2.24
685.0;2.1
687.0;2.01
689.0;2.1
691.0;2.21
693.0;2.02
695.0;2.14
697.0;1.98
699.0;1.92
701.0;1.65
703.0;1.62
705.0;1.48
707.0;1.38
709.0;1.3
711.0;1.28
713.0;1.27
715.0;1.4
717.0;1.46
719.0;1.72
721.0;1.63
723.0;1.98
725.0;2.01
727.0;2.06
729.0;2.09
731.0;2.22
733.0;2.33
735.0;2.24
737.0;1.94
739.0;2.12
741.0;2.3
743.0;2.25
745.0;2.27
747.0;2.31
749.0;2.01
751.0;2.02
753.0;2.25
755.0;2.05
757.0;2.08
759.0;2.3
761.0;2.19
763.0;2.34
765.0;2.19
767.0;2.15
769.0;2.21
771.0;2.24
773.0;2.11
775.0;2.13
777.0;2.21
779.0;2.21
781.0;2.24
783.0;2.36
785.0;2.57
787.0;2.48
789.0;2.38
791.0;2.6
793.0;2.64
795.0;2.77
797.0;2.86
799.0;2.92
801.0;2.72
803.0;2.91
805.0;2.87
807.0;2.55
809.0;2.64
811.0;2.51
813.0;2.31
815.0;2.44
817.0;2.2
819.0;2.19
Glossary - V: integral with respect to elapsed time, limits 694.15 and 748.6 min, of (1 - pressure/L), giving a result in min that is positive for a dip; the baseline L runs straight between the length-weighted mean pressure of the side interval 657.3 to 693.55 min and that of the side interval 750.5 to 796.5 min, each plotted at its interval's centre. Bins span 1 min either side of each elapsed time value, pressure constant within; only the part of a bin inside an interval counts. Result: 8.5 min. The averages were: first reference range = 2.13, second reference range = 2.3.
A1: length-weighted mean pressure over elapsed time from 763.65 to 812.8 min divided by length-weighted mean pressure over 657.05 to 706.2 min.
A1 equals 1.21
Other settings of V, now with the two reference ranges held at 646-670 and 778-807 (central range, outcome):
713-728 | 4.18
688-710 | 4.86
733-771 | 4.53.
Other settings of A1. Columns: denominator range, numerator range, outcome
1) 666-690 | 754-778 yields 1.04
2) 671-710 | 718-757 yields 1.09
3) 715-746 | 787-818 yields 1.30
